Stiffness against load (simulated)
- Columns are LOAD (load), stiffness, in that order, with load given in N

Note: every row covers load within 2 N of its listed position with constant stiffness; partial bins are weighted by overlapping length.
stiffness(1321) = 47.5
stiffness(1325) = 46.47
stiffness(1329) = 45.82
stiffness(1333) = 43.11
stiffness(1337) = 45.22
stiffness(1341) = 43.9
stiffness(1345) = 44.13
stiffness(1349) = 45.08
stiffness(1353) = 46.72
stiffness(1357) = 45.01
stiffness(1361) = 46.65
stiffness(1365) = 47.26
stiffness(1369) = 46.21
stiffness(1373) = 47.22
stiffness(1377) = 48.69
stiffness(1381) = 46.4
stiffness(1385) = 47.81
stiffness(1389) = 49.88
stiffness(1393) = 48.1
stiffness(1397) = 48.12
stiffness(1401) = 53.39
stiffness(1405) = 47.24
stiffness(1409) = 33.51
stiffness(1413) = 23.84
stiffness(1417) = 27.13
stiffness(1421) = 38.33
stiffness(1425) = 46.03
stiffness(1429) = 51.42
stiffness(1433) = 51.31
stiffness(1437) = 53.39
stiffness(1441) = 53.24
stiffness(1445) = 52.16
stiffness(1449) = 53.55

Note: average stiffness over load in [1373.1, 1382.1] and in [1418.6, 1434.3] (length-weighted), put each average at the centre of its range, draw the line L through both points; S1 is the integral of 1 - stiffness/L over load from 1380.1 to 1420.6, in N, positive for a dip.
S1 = 4.0 N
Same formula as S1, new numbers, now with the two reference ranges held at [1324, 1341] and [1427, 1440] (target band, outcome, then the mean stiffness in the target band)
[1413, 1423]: 3.94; 31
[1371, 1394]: 0.23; 48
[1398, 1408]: 0.30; 48.4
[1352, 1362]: 0.14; 46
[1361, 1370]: 0.10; 46.8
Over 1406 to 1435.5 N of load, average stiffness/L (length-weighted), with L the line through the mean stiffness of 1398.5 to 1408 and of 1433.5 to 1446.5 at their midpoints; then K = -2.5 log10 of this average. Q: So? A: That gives 0.28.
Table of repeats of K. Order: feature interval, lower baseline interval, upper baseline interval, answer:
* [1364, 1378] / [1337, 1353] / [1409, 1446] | -0.07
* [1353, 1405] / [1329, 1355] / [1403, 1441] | -0.10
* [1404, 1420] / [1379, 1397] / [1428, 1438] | 0.47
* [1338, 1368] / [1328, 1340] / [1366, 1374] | 0.00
